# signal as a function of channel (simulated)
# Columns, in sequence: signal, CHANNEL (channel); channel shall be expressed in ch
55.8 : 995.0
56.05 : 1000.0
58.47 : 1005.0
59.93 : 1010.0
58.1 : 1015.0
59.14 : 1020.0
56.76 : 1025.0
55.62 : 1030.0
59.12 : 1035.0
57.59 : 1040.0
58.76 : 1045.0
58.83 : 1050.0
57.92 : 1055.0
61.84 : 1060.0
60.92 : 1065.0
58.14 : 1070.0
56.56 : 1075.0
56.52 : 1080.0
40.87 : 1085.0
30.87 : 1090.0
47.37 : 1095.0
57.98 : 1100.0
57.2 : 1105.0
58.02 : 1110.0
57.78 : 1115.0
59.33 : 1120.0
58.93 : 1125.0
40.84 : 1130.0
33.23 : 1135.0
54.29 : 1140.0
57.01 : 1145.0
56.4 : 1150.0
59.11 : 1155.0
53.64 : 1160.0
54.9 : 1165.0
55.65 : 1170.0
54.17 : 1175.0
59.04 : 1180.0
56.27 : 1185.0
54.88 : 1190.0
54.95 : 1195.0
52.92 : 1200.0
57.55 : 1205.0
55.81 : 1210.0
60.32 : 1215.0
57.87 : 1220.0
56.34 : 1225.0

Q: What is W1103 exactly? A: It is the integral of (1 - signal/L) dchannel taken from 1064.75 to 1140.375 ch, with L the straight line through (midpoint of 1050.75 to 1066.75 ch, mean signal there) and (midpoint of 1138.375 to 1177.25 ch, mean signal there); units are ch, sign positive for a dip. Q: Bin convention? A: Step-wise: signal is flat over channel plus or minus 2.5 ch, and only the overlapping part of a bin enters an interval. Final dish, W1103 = 8.7 ch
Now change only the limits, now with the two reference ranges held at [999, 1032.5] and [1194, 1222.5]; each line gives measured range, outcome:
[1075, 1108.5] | 4.67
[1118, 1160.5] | 3.47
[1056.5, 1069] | -0.69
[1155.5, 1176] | 0.67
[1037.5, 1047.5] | -0.09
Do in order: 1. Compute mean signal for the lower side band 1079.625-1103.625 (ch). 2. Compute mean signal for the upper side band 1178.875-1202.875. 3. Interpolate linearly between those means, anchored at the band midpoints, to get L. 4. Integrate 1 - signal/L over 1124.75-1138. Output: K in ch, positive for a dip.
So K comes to 2.0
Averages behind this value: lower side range 46.3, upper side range 55.4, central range 42.2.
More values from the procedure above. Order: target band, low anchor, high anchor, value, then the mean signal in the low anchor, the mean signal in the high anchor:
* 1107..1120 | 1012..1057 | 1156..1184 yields -0.34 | 58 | 55.7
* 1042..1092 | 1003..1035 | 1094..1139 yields 0.95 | 58.1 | 52.5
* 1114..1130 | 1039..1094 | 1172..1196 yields -0.29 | 54.2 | 55.9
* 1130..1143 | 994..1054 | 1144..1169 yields 2.92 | 57.9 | 56.1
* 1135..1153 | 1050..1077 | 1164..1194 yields 1.25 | 59.1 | 55.8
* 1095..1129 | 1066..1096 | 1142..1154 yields -2.56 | 49.1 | 56.9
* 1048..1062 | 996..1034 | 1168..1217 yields -0.52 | 57.7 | 56.1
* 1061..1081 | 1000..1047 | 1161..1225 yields -0.32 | 58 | 56.1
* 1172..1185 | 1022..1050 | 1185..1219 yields -0.03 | 57.7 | 56.2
